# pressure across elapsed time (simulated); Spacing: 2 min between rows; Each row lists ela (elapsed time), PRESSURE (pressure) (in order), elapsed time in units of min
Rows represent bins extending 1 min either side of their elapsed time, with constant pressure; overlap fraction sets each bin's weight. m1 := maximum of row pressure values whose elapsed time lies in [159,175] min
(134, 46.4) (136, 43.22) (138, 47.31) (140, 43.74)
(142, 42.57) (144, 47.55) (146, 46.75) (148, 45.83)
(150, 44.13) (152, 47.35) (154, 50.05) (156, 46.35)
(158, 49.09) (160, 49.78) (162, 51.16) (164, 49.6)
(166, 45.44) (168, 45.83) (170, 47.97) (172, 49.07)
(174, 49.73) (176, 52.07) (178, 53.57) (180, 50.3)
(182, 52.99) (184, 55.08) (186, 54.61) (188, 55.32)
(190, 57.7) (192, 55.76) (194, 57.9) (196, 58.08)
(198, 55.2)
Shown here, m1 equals 51.16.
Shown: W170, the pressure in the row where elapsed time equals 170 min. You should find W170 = 47.97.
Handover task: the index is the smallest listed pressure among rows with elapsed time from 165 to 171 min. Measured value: 45.44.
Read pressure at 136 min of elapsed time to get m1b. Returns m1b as 43.22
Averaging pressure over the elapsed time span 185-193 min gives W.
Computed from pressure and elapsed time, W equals 55.8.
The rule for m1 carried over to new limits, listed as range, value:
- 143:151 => 47.55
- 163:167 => 49.6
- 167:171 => 47.97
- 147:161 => 50.05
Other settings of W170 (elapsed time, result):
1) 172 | 49.07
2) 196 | 58.08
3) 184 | 55.08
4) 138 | 47.31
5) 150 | 44.13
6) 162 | 51.16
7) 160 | 49.78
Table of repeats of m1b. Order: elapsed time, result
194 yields 57.9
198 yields 55.2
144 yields 47.55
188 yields 55.32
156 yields 46.35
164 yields 49.6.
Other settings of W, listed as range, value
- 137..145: 45.3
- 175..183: 52.2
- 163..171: 47.2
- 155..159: 47.7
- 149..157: 47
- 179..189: 53.7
